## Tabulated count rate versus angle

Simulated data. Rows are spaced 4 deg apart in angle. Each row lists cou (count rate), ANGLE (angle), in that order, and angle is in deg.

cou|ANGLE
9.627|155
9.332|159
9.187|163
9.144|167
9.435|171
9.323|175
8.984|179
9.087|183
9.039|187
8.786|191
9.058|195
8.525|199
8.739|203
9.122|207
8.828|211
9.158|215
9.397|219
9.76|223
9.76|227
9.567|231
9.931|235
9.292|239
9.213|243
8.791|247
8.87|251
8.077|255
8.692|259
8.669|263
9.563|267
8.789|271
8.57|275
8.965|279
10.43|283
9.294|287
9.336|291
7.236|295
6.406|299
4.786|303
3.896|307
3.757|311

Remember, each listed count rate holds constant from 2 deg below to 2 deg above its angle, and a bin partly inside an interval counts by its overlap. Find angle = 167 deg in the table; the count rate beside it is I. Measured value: 9.144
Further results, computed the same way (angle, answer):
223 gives 9.76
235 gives 9.931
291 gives 9.336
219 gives 9.397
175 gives 9.323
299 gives 6.406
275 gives 8.57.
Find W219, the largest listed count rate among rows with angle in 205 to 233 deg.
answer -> 9.76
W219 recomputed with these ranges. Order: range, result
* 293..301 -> 7.236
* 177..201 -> 9.087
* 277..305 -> 10.43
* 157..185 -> 9.435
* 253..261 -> 8.692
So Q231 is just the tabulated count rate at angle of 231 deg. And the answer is 9.567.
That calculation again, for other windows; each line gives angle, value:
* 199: 8.525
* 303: 4.786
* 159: 9.332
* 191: 8.786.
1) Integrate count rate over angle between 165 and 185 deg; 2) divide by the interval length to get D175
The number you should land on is 9.19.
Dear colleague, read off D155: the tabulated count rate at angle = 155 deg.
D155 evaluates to 9.627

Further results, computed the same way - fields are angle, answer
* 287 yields 9.294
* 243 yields 9.213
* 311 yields 3.757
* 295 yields 7.236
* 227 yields 9.76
